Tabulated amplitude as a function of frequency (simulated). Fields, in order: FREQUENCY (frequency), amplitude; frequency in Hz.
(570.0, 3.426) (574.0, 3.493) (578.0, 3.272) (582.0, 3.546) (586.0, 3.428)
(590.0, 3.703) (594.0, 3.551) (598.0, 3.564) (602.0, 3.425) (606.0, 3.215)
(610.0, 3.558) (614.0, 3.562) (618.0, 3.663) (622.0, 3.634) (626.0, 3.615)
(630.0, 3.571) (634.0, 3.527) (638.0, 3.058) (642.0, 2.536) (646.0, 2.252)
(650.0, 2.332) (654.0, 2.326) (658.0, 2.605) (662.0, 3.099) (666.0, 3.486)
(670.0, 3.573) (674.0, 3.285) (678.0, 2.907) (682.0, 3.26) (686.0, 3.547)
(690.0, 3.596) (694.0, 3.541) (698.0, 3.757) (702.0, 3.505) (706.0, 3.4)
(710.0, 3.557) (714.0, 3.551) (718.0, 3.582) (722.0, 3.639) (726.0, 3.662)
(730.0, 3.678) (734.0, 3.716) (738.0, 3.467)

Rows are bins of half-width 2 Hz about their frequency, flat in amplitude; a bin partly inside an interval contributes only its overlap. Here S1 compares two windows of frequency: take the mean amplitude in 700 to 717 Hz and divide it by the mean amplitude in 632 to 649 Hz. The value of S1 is 1.25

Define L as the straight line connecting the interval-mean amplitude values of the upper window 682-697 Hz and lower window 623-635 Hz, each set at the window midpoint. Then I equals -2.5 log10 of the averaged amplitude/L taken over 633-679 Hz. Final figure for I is 0.22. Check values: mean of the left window 3.58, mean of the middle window 2.9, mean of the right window 3.53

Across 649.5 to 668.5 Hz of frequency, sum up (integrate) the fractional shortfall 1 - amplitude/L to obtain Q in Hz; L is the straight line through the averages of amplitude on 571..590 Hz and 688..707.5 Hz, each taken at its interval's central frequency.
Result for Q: 3.8 Hz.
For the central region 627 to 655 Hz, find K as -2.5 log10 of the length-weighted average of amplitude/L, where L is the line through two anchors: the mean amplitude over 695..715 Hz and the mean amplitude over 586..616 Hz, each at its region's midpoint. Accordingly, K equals 0.23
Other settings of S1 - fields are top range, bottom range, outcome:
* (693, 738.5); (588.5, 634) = 1.01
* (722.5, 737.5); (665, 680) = 1.11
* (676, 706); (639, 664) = 1.35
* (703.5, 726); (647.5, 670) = 1.26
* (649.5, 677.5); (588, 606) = 0.85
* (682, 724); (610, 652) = 1.11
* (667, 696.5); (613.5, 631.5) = 0.94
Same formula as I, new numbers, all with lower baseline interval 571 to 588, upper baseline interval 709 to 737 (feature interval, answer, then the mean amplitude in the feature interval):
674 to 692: 0.078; 3.32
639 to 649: 0.391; 2.45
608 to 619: -0.033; 3.59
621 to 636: -0.026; 3.58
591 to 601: -0.032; 3.56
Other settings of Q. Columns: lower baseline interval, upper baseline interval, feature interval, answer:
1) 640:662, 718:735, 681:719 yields -3.5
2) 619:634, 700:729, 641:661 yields 6.4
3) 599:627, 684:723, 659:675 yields 1.0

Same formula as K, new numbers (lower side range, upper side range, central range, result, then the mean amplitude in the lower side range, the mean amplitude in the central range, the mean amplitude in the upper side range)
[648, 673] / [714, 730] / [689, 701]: -0.10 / 2.92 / 3.62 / 3.62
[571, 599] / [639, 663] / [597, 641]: -0.16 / 3.5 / 3.47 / 2.52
